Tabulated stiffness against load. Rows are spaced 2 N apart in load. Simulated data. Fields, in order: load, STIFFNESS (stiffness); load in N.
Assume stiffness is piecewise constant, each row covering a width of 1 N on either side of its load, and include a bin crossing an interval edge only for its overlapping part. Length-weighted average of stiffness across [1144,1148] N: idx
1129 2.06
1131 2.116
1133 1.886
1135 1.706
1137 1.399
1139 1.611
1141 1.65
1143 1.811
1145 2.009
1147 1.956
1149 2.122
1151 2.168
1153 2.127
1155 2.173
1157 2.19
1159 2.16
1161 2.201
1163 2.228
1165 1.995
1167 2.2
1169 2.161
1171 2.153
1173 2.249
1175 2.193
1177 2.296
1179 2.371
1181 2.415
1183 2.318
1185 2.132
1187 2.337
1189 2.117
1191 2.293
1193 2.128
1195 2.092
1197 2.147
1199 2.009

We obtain 1.98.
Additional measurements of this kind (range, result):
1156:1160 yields 2.17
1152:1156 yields 2.15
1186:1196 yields 2.19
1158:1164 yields 2.2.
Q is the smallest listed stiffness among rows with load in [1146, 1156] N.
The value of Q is 1.956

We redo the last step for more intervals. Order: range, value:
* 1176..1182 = 2.296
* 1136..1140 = 1.399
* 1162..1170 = 1.995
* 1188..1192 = 2.117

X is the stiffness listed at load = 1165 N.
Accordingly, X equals 1.995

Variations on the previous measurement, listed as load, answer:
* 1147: 1.956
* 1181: 2.415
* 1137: 1.399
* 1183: 2.318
